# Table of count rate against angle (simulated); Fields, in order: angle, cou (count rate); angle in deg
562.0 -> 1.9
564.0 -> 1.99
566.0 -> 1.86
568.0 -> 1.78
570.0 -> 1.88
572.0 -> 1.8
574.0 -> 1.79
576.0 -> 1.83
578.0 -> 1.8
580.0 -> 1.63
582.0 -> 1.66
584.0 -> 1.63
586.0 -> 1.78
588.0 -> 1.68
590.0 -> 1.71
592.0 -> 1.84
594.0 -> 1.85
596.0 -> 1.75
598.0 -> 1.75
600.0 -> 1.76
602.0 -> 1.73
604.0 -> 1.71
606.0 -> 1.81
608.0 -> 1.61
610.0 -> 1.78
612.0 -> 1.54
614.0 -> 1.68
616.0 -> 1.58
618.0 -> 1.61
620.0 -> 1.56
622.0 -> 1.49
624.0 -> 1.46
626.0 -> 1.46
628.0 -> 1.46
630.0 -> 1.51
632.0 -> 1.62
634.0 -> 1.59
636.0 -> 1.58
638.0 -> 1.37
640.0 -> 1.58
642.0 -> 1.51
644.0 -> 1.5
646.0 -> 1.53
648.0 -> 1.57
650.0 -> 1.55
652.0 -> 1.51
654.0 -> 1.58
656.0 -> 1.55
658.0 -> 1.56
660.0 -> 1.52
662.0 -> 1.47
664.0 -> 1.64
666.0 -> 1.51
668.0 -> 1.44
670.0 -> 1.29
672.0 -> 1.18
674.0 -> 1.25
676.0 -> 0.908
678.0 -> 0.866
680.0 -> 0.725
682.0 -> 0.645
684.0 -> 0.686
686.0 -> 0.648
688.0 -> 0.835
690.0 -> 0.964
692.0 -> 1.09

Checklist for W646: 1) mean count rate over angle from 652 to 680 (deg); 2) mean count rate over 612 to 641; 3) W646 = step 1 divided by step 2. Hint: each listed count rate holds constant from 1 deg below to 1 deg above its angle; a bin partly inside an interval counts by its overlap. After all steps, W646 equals 0.9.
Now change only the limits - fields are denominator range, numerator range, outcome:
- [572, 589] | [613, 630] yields 0.89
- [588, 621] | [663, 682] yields 0.69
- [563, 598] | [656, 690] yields 0.64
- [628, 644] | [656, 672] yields 0.96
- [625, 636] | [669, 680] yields 0.69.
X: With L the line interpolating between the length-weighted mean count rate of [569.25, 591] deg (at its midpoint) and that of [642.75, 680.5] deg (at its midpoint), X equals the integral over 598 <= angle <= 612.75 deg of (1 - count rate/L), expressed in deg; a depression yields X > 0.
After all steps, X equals -0.71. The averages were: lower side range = 1.74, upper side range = 1.39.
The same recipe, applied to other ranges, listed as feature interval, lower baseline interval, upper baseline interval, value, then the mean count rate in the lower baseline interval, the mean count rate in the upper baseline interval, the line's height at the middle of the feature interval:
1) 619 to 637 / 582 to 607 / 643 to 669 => 1.15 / 1.75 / 1.53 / 1.63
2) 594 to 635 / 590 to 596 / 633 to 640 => 0.95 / 1.81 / 1.52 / 1.67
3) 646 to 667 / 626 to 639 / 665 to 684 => -4.79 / 1.52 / 1.07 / 1.26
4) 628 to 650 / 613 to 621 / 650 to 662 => 0.49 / 1.61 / 1.54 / 1.57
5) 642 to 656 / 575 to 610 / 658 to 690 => -2.49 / 1.74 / 1.12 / 1.31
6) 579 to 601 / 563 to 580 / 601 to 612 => 0.43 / 1.83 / 1.71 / 1.77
